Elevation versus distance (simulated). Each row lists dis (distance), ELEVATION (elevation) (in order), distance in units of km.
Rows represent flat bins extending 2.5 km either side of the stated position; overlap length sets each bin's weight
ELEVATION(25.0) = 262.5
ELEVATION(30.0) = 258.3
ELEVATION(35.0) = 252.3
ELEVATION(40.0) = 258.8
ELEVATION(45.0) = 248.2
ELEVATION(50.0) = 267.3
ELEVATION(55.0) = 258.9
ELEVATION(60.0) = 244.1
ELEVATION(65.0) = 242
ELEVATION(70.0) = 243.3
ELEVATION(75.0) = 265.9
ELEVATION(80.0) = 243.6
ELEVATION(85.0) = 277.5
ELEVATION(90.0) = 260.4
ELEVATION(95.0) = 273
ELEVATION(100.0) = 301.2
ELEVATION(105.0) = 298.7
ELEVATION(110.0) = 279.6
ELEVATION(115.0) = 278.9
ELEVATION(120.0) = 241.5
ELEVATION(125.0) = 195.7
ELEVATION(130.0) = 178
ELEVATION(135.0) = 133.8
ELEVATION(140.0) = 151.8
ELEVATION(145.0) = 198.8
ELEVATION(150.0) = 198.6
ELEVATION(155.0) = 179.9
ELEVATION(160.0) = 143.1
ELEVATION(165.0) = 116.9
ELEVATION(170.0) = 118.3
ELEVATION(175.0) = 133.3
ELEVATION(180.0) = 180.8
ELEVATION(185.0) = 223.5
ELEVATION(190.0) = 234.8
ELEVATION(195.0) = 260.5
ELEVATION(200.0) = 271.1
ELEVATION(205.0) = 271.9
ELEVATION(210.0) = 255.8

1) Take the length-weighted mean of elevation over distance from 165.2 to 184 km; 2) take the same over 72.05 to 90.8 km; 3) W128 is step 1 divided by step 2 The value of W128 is 0.6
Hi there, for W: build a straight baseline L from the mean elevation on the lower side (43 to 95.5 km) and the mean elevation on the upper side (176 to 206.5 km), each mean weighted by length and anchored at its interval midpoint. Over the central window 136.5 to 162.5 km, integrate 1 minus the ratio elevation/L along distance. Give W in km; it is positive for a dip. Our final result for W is 7.4 km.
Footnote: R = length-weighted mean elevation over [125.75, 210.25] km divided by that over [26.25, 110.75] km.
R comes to 0.72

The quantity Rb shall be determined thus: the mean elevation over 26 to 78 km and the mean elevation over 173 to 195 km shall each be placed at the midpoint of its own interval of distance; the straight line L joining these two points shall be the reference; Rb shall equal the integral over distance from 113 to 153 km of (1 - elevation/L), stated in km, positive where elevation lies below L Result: 4.8 km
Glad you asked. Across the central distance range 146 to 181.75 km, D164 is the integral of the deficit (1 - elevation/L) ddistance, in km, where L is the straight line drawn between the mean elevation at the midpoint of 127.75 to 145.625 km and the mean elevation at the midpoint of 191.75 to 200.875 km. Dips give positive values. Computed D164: 8.7 km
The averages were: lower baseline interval 162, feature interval 154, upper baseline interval 262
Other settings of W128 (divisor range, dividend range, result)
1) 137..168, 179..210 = 1.49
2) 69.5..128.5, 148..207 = 0.74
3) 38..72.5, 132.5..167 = 0.64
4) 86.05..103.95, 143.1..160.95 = 0.65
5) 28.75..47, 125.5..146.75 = 0.66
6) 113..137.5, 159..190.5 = 0.79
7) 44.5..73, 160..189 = 0.63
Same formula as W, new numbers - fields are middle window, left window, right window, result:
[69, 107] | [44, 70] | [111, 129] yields -4.2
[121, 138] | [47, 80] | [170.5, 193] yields 3.3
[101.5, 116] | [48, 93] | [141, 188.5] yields -4.5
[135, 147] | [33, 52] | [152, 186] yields 0.7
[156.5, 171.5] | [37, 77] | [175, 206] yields 6.7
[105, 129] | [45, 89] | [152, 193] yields -3.9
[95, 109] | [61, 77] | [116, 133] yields -4.2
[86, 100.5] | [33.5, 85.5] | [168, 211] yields -1.8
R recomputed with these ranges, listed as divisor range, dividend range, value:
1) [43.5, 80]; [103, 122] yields 1.09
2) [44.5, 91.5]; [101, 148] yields 0.86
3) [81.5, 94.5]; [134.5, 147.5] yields 0.62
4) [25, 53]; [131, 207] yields 0.73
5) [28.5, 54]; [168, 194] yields 0.72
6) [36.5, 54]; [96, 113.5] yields 1.13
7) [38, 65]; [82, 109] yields 1.11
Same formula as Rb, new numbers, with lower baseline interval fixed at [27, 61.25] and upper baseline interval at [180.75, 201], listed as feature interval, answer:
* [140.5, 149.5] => 2.1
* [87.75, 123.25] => -3.6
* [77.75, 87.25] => -0.3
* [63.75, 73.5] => 0.3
